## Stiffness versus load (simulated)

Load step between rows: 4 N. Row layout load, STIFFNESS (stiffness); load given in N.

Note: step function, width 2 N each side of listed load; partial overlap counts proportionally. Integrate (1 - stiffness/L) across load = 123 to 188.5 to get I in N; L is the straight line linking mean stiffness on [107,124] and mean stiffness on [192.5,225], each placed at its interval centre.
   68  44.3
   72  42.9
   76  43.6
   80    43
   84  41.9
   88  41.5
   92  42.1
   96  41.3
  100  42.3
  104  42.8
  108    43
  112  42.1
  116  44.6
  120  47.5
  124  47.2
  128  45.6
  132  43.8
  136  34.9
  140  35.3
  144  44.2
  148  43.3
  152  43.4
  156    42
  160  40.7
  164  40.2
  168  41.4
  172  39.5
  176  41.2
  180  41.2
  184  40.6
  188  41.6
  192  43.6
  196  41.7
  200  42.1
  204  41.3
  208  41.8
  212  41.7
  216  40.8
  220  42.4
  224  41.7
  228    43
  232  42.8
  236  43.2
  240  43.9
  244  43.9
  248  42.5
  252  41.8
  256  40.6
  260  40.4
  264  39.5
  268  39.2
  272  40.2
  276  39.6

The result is 3.0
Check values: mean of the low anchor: 44.7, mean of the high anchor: 41.8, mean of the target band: 41.4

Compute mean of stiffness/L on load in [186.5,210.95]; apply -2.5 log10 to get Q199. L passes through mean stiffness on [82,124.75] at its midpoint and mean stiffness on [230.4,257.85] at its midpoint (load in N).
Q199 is 0.02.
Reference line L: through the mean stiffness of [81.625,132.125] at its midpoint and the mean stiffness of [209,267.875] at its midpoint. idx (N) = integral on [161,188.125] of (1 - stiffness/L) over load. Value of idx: 1.2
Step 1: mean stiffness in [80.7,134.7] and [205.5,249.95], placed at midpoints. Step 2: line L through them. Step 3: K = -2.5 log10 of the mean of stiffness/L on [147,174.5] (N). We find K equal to 0.04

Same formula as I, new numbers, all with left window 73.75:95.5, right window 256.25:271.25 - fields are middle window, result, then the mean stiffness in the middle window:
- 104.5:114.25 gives -0.15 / 42.6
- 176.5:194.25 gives -0.33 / 41.7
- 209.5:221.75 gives -0.33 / 41.6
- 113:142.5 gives -0.67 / 42.7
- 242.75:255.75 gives -0.76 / 42.4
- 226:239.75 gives -0.97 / 43.1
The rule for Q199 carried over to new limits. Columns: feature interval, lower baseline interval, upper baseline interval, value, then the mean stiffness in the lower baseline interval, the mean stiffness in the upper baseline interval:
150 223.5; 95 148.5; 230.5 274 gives 0.02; 42.7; 41.6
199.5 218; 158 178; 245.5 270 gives -0.02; 40.6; 40.7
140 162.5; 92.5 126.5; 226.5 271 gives 0.03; 43.8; 41.8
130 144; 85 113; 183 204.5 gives 0.09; 42.1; 41.9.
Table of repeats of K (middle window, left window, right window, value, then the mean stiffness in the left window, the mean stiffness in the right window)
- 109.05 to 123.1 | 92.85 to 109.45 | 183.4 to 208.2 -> -0.06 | 42.3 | 41.9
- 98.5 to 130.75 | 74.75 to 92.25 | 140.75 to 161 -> -0.05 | 42.4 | 42.4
